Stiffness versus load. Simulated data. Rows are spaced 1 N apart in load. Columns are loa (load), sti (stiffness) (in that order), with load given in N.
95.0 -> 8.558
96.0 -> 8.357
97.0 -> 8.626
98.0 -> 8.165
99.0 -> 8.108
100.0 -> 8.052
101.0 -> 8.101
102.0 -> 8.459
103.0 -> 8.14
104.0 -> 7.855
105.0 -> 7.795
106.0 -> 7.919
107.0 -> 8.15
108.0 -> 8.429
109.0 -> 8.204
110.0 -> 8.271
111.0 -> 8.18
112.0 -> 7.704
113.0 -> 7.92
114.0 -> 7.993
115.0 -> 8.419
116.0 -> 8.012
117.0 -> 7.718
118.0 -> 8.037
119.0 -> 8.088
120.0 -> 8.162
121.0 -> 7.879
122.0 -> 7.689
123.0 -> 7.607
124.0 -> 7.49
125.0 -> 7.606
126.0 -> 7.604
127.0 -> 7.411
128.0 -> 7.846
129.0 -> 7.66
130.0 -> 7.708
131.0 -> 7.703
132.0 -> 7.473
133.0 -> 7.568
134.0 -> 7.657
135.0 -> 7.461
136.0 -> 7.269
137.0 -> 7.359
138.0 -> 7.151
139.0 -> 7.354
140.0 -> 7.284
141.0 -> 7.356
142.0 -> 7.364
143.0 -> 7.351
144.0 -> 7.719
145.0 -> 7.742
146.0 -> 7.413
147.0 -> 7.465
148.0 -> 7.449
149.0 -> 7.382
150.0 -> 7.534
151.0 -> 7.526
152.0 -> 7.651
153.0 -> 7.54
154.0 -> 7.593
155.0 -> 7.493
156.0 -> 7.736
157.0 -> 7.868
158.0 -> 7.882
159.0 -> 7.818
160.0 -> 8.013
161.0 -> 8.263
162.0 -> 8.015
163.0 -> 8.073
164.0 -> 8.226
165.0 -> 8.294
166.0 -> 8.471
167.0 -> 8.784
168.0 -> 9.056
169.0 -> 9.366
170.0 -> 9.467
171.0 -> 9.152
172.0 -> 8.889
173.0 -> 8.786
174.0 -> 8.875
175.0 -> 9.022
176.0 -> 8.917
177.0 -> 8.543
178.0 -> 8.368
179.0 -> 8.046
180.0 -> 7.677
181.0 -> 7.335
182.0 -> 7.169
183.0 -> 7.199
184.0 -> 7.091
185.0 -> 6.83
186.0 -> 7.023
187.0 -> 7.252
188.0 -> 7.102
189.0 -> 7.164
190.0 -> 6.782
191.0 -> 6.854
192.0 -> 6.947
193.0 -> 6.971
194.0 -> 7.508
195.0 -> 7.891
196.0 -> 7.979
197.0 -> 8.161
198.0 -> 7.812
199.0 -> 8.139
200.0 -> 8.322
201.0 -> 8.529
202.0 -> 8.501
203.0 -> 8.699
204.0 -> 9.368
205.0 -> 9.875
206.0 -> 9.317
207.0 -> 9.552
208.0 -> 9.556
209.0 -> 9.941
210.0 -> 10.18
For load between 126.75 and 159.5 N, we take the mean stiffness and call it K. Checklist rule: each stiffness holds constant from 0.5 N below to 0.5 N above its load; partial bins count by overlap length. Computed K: 7.54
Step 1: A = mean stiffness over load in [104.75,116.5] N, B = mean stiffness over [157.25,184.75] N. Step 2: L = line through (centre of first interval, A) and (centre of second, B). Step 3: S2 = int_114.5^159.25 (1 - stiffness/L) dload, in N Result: 3.1 N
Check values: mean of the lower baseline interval 8.09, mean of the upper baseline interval 8.31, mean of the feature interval 7.62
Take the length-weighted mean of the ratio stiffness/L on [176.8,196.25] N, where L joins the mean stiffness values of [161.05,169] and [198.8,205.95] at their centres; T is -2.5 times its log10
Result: 0.18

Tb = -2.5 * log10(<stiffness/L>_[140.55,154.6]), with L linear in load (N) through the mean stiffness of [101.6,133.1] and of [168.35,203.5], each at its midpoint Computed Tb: 0.06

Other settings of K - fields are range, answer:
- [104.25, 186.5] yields 7.89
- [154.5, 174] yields 8.41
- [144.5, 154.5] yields 7.53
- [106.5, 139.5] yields 7.78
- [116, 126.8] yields 7.79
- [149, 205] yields 8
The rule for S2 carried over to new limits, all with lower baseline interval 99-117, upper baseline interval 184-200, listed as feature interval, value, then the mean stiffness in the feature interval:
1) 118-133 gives 0.42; 7.72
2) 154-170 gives -1.28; 8.24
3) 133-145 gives 0.63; 7.41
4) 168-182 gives -2.02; 8.61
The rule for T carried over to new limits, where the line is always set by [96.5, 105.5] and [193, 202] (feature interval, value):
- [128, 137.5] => 0.08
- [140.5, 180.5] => -0.01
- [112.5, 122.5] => 0.02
